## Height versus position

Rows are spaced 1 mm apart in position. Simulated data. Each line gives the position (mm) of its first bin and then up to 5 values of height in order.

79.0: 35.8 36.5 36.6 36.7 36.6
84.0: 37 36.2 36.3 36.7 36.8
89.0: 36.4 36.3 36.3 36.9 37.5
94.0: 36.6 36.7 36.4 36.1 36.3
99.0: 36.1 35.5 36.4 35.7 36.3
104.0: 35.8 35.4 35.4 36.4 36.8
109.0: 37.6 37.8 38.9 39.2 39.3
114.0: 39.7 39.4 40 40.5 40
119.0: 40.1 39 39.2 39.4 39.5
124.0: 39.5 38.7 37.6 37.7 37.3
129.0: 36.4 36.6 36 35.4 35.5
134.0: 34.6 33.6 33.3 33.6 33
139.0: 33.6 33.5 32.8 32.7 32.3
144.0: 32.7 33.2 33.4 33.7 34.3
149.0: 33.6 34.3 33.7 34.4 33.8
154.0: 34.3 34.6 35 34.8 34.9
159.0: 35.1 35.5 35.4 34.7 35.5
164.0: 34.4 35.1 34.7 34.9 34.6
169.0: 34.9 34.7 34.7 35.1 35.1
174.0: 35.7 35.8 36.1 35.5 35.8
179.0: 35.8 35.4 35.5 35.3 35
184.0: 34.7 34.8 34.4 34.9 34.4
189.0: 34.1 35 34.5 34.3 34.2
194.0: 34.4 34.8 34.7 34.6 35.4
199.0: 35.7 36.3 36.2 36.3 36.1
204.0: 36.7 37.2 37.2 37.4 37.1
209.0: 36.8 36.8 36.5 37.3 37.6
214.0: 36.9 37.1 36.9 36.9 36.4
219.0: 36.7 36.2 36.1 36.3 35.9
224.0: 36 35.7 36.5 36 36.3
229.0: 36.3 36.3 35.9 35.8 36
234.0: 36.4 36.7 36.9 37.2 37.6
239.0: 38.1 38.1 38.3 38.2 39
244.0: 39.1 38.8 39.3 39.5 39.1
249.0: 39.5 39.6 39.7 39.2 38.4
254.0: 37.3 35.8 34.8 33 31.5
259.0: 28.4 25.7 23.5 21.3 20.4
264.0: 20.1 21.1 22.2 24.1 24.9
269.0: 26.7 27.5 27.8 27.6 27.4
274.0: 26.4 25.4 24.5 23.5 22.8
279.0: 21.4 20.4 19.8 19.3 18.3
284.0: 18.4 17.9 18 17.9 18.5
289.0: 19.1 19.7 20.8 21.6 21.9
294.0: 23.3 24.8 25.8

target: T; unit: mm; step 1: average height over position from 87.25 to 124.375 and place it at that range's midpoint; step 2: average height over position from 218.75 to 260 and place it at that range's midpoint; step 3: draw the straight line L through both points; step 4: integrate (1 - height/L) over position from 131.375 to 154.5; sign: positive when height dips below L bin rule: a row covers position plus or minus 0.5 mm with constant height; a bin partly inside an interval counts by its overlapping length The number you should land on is 2.2 mm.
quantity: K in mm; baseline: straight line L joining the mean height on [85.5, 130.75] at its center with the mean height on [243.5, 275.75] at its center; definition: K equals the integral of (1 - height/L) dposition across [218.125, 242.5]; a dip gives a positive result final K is -3.5 mm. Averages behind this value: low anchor 37.5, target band 36.6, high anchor 30.7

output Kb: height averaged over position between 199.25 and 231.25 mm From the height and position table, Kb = 36.6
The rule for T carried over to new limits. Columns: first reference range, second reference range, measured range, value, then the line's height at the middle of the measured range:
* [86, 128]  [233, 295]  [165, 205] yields -2.4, 33.2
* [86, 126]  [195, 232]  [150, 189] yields 2.0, 36.9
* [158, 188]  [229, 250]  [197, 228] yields 0.2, 36.7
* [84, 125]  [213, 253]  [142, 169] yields 2.3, 37.5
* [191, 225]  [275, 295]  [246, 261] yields -4.7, 27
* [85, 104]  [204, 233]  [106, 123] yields -1.1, 36.4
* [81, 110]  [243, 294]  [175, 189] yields -1.5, 31.7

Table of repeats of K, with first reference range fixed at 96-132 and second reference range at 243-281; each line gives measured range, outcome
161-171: 0.0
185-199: -0.5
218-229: -1.5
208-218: -1.4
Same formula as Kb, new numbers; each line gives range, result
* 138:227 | 35.2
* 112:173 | 35.7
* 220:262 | 36.1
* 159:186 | 35.2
